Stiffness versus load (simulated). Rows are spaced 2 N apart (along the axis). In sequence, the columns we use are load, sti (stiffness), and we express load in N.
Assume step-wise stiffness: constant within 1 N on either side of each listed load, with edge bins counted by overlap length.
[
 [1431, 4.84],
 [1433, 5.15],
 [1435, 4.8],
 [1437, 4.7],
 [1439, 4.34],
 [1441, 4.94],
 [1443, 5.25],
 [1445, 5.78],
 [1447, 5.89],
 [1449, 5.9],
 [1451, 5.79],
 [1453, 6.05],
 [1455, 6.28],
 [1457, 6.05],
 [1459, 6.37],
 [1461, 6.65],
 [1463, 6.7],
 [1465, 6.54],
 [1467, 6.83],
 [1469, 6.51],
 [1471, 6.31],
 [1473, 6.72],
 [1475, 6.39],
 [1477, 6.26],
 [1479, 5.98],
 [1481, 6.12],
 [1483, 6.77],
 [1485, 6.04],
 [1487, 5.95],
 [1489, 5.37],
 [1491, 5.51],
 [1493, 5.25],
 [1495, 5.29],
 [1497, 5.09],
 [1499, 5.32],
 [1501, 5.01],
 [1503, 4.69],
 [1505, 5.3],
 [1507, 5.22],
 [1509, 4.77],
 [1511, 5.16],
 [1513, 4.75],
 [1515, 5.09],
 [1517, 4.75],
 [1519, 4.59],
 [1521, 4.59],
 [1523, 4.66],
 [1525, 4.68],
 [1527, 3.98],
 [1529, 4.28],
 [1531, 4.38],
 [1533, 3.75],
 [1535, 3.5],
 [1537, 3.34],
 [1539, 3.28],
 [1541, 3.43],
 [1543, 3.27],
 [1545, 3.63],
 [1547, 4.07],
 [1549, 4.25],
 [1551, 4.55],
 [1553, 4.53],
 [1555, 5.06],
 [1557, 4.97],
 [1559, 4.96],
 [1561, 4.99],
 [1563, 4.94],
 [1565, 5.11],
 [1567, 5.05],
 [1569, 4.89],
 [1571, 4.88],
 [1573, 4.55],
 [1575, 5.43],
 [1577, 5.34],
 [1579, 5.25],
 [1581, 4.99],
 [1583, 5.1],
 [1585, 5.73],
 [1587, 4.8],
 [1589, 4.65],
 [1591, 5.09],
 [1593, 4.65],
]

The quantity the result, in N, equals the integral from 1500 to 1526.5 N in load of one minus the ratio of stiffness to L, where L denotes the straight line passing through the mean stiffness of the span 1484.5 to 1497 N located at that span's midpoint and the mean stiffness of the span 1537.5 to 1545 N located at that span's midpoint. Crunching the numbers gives -1.8 N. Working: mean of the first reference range 5.51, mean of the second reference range 3.37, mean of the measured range 4.85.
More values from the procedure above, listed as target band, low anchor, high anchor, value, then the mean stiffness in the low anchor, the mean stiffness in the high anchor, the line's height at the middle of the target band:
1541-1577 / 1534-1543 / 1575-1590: -3.8 N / 3.37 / 5.14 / 4.2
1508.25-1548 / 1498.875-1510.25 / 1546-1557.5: 5.1 N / 5.03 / 4.55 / 4.79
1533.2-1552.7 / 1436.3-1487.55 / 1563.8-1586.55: 5.9 N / 6.05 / 5.11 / 5.38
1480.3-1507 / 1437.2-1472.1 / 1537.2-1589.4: 0.1 N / 5.98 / 4.66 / 5.51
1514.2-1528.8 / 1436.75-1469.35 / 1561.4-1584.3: 2.3 N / 5.93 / 5.06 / 5.43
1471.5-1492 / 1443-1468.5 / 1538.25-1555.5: -2.0 N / 6.2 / 3.99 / 5.57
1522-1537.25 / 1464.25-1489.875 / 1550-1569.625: 3.7 N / 6.29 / 4.91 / 5.41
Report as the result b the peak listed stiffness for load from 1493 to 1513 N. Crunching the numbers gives 5.32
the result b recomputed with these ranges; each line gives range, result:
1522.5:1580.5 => 5.43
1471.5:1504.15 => 6.77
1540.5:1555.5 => 5.06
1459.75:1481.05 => 6.83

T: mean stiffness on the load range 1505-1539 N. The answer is 4.46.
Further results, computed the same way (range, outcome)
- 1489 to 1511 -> 5.16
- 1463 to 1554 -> 5.04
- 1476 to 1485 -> 6.26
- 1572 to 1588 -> 5.15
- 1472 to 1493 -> 6.07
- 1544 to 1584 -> 4.83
